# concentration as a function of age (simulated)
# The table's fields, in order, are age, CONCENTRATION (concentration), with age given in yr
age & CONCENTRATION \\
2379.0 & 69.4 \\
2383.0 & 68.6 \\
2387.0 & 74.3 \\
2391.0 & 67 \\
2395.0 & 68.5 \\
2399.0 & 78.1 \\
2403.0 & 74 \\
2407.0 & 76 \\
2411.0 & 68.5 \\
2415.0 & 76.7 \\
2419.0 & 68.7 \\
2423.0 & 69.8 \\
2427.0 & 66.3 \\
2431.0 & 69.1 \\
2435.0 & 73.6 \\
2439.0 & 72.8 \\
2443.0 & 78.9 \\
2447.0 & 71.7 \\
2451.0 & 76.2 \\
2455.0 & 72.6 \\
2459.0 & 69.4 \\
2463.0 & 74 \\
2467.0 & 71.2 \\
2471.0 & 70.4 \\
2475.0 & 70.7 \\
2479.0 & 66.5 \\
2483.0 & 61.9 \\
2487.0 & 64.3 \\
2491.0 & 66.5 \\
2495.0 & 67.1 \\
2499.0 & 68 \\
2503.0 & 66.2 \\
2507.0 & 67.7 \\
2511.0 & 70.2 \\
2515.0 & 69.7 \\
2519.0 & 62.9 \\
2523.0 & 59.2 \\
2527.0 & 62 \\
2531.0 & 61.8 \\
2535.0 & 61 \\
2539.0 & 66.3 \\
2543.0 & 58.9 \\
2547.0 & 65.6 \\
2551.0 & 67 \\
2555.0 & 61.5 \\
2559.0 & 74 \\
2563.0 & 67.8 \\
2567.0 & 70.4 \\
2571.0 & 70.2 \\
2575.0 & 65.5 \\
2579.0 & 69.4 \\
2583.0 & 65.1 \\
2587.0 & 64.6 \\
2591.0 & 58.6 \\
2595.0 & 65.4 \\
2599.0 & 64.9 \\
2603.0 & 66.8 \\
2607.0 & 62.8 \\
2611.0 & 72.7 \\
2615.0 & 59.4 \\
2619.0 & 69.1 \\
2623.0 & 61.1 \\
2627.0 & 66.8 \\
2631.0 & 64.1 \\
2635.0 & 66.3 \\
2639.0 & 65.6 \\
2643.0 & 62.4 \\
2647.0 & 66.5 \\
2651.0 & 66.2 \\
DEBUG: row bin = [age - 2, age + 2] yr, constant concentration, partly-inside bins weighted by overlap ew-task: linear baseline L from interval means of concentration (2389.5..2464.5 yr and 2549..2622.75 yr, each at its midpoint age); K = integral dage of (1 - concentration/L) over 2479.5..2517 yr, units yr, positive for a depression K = 1.5 yr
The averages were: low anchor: 72.2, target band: 66.8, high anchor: 66.3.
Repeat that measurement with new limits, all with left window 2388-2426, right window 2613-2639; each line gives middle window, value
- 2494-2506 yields 0.3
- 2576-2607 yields 0.4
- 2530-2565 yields 1.1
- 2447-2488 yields -0.1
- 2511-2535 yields 1.6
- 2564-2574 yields -0.5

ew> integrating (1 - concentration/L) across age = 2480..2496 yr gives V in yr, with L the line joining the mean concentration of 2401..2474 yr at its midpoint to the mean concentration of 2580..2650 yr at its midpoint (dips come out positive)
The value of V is 1.2 yr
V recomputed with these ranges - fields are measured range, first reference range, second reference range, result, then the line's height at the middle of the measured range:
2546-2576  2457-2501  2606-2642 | -0.6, 66.6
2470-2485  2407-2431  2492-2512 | 0.3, 68.5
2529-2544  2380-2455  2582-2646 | 1.2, 67.7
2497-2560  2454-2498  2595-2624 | 2.2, 67.3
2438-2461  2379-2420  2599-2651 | -1.0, 70.5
